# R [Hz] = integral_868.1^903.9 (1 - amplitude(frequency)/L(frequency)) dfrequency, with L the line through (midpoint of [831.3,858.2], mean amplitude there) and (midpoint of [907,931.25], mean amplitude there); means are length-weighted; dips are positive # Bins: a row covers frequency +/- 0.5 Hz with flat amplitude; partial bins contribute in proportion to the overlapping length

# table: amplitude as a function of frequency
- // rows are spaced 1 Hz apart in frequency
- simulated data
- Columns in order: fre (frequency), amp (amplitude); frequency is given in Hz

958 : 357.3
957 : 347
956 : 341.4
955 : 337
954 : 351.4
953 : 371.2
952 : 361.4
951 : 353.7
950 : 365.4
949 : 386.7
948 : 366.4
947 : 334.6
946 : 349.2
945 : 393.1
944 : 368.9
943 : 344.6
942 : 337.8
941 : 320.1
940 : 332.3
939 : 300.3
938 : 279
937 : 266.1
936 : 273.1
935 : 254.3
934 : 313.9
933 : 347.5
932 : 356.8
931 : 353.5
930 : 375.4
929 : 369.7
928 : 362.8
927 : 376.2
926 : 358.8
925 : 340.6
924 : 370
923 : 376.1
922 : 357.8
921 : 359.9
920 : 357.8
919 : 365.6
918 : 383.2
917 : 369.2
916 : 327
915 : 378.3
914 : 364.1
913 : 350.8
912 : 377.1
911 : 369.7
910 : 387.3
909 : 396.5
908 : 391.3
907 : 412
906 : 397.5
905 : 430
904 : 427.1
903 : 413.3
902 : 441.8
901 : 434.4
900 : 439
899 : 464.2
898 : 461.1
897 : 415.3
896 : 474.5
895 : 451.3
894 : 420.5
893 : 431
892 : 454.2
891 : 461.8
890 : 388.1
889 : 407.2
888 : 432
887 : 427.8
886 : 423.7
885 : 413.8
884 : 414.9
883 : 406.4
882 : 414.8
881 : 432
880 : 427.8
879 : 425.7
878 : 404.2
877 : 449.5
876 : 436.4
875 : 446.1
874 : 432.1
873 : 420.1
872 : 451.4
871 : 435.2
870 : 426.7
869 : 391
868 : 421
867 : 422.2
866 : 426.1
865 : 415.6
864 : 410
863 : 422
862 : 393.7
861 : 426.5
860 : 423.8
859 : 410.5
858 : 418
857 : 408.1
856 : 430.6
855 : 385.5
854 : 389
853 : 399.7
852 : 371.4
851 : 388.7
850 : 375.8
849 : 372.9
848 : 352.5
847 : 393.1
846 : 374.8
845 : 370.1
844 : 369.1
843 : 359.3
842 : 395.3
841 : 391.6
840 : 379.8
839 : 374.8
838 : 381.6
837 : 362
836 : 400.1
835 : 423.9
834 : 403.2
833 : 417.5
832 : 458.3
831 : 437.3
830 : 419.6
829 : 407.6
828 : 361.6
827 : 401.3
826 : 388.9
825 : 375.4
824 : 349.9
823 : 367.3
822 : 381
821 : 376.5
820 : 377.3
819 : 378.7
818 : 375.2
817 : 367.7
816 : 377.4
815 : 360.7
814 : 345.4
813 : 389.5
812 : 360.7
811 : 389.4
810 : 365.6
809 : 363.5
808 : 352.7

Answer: -4.93 Hz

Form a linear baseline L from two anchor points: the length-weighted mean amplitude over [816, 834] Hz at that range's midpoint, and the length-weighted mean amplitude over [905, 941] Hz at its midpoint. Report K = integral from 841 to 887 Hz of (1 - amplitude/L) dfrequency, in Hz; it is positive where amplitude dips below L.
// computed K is -4.02 Hz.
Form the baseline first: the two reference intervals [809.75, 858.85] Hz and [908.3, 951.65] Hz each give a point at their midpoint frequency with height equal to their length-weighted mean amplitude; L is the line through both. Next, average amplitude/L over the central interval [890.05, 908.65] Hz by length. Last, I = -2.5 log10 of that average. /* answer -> -0.194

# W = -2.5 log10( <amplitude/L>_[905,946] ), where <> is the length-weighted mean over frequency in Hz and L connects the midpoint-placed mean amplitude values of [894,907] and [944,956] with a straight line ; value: 0.13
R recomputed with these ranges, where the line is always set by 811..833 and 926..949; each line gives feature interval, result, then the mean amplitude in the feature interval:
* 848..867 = -1.7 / 403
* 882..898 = -3.2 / 429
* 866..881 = -2.7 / 428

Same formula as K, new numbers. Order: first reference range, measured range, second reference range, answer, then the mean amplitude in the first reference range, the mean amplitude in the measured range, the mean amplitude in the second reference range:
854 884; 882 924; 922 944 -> -3.4 Hz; 420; 406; 335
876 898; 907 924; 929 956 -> 0.5 Hz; 428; 371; 339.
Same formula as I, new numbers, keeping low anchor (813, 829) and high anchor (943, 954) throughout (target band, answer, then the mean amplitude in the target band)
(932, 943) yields 0.187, 307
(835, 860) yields -0.044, 387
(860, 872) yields -0.134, 419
